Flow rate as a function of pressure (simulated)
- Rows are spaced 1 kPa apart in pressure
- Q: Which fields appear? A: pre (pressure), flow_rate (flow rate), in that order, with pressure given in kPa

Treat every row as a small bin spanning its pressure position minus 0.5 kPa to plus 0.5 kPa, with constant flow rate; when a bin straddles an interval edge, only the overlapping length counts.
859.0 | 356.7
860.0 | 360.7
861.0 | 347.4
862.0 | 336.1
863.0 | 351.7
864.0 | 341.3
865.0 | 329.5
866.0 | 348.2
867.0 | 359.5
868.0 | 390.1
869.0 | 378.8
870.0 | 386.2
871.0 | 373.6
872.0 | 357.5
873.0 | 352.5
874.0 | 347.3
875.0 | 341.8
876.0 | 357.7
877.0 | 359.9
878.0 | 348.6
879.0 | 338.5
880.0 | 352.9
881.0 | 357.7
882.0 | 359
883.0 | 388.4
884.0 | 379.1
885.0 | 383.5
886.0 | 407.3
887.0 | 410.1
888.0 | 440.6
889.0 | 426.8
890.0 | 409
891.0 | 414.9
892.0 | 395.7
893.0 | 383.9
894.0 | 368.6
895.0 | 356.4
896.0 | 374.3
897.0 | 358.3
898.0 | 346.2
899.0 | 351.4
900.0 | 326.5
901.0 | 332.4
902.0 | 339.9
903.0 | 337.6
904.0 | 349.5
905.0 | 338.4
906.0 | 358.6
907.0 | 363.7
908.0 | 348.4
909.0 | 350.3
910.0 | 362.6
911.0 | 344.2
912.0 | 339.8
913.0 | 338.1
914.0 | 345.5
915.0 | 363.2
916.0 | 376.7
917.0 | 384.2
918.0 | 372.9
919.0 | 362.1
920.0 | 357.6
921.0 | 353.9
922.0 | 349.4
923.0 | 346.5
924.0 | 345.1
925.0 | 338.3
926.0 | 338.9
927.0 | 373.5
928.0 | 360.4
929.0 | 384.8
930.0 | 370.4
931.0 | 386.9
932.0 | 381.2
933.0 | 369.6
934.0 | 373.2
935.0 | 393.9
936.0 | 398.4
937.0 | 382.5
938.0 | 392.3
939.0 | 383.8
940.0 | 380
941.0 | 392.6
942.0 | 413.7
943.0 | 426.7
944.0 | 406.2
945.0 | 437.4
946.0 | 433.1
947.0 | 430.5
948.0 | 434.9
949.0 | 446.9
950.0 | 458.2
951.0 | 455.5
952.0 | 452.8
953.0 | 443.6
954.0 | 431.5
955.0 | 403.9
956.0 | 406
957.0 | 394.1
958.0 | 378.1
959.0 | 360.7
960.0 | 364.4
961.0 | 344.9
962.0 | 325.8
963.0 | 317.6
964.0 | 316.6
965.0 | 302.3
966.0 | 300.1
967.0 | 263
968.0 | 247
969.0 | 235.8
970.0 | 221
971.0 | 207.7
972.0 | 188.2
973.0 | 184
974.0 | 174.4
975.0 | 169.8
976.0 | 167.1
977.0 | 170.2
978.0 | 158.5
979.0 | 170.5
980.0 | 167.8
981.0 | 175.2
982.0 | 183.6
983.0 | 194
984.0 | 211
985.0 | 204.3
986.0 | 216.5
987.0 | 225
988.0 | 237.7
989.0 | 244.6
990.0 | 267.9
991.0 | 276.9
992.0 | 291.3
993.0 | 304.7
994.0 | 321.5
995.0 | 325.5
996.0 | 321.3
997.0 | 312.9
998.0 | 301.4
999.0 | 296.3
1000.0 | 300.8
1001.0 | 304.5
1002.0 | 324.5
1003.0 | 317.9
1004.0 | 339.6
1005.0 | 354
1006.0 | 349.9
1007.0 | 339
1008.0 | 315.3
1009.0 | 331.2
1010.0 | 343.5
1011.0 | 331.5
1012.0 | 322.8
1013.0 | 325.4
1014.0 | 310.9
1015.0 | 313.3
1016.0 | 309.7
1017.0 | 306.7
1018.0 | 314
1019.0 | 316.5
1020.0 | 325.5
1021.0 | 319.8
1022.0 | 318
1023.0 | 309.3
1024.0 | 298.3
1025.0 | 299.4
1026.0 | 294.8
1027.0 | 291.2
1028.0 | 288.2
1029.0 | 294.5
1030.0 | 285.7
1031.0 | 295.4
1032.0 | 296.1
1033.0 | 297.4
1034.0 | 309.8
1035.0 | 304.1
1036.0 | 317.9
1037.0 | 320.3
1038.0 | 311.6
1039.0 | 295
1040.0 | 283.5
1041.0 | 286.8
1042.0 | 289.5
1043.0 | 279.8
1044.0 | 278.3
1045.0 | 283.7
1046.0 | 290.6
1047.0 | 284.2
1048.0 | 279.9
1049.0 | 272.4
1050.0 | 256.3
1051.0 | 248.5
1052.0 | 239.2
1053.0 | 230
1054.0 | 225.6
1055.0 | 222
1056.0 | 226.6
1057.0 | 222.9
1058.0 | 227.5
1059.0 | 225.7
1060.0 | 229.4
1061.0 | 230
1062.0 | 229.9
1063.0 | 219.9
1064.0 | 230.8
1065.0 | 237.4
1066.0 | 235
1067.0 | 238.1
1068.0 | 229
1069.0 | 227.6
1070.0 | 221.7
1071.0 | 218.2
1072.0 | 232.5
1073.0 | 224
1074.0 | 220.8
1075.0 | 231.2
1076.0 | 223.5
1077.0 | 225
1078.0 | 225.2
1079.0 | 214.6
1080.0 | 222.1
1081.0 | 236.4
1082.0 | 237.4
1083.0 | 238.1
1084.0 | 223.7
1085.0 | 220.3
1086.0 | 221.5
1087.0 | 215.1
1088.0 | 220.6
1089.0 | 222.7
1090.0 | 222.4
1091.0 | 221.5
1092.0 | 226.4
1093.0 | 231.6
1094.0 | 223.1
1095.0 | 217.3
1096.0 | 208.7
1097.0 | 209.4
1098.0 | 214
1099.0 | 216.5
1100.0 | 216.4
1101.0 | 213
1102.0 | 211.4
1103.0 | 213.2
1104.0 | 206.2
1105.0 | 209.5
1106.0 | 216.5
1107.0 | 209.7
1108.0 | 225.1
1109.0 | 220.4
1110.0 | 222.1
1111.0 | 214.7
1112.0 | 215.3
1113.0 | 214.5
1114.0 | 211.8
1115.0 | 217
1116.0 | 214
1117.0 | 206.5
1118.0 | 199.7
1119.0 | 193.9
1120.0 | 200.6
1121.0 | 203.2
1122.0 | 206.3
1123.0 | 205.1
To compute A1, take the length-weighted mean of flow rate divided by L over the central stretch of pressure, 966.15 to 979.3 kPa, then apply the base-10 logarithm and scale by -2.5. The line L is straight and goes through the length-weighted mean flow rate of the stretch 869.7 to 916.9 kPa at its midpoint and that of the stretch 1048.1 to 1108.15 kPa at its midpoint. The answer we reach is 0.46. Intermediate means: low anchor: 365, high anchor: 226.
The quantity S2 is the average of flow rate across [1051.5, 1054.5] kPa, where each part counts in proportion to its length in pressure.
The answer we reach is 232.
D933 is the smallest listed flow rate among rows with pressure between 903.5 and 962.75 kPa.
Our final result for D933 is 325.8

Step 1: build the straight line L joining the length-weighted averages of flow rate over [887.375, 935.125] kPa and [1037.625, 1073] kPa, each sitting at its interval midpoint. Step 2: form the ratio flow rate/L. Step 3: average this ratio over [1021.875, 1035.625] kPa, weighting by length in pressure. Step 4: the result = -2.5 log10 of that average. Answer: -0.11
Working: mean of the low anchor 364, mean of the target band 298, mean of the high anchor 249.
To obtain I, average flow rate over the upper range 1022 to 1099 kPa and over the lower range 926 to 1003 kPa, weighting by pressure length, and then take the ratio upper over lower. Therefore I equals 0.79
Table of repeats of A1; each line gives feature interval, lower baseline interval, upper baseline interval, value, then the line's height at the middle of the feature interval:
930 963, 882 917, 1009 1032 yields -0.16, 345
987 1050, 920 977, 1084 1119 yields -0.05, 289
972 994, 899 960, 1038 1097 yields 0.46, 325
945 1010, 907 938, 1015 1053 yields 0.10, 329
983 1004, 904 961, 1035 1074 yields 0.14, 318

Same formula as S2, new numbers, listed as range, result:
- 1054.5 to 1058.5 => 225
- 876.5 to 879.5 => 349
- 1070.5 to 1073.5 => 225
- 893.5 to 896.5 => 366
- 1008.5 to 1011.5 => 335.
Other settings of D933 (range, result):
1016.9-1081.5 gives 214.6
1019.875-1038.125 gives 285.7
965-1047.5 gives 158.5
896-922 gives 326.5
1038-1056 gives 222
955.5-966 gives 300.1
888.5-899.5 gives 346.2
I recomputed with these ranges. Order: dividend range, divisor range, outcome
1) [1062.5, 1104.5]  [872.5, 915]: 0.61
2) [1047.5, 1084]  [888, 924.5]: 0.64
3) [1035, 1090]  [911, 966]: 0.64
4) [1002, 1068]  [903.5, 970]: 0.77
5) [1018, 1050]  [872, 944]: 0.81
